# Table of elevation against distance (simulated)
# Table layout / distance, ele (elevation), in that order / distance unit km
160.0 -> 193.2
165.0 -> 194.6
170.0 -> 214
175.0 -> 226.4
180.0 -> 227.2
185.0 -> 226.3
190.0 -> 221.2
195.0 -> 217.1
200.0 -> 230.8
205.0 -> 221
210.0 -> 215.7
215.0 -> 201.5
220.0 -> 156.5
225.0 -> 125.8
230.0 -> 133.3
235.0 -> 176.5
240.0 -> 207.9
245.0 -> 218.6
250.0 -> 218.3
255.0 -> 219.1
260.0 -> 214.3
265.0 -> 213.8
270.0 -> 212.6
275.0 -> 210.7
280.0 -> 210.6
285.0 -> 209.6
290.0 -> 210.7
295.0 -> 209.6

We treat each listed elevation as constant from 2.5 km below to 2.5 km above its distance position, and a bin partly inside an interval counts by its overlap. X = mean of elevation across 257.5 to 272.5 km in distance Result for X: 214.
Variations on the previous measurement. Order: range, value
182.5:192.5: 224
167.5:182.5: 223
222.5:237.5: 145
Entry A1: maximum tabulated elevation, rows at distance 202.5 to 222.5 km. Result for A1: 221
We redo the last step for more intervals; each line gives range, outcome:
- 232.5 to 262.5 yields 219.1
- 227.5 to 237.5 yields 176.5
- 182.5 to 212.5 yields 230.8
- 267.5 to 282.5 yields 212.6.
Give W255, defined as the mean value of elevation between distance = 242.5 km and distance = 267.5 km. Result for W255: 217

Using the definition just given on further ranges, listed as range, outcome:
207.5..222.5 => 191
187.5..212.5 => 221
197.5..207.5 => 226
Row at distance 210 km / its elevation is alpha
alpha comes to 215.7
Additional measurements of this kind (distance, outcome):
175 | 226.4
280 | 210.6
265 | 213.8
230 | 133.3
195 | 217.1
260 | 214.3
